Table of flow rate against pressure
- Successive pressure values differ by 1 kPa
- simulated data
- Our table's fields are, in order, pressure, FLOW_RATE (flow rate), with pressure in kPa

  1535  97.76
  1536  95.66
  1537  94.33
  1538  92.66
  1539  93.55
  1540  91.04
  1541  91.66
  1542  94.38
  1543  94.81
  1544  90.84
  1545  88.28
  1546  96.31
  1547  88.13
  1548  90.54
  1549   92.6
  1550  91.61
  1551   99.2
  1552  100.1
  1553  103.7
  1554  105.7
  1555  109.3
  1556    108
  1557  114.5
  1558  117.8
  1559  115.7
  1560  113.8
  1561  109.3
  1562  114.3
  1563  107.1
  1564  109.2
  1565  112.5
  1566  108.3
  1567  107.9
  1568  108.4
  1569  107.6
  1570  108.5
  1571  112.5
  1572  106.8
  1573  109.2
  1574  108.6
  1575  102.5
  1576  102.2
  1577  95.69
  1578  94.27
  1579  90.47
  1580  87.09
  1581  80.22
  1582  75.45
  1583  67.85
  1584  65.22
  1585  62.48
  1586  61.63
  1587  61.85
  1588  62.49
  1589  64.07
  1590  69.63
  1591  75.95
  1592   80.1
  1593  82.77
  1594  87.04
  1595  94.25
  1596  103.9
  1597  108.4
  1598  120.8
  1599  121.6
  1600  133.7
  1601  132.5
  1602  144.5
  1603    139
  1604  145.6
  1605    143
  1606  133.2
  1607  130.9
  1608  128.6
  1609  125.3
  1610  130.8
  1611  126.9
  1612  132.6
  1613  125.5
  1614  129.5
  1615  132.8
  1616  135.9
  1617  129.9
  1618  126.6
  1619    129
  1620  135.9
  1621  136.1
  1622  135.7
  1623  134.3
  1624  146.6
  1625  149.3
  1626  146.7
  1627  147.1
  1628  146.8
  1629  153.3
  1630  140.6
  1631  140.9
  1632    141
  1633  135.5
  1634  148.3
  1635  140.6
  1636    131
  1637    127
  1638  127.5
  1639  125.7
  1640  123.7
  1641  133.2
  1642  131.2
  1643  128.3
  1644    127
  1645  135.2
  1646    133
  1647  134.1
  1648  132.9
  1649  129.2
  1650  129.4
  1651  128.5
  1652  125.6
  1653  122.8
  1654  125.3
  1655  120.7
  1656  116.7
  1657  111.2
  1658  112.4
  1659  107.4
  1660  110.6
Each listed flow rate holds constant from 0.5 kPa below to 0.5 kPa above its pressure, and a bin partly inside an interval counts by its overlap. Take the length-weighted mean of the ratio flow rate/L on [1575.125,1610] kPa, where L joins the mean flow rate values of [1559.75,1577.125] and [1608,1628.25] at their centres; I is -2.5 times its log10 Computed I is 0.22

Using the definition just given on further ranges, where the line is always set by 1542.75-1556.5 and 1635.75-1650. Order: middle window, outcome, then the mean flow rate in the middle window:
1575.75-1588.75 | 0.37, 76.7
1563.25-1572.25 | -0.06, 109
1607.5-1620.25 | -0.09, 130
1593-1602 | 0.01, 113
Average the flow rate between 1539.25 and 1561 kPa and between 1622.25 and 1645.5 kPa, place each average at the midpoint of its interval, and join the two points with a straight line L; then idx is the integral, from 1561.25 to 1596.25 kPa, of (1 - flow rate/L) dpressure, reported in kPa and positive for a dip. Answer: 6.5 kPa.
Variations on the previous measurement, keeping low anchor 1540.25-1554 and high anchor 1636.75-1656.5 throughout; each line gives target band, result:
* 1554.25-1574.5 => -2.1 kPa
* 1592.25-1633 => -4.8 kPa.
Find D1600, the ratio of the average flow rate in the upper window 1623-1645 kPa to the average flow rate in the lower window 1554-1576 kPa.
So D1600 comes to 1.25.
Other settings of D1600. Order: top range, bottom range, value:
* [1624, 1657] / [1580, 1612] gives 1.31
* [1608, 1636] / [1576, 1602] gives 1.55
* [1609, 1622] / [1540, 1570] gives 1.27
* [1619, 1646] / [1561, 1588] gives 1.45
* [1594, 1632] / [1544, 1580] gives 1.27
